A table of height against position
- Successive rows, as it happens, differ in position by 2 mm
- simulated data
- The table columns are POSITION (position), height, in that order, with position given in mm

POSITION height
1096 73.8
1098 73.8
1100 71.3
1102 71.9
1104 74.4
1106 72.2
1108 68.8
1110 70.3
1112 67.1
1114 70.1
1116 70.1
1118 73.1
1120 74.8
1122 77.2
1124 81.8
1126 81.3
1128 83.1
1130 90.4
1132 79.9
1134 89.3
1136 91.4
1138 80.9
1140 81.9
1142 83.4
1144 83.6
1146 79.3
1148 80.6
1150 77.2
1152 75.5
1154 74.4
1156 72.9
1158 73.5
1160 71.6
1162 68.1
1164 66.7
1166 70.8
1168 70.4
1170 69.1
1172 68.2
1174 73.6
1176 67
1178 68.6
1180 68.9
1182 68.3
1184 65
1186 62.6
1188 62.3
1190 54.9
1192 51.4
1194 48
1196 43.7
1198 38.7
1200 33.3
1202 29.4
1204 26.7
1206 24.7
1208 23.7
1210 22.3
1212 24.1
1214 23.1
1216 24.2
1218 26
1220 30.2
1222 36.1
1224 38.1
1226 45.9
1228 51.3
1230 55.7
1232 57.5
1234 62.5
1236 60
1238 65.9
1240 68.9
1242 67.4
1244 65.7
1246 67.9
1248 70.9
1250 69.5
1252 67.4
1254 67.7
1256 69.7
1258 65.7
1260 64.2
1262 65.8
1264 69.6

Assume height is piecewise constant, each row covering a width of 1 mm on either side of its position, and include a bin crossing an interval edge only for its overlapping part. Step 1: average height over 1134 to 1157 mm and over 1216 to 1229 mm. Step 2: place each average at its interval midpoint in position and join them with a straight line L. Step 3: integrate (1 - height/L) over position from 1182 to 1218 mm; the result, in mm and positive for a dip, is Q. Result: 8.5 mm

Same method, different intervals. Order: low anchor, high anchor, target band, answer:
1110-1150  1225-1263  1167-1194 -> 2.9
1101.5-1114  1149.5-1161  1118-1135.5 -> -2.4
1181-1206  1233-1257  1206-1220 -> 7.8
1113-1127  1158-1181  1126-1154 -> -3.6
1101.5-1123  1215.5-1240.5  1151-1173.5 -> -3.5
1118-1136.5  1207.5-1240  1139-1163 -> -1.4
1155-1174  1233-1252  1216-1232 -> 6.4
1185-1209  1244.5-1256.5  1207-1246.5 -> 8.7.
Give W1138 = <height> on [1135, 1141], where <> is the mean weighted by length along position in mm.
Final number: 84.7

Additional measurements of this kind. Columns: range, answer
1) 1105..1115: 69.7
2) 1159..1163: 69.8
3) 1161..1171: 69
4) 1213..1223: 27.9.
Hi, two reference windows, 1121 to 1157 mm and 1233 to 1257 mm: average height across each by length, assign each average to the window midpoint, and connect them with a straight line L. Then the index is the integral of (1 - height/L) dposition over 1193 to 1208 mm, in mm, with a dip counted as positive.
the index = 8.0 mm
